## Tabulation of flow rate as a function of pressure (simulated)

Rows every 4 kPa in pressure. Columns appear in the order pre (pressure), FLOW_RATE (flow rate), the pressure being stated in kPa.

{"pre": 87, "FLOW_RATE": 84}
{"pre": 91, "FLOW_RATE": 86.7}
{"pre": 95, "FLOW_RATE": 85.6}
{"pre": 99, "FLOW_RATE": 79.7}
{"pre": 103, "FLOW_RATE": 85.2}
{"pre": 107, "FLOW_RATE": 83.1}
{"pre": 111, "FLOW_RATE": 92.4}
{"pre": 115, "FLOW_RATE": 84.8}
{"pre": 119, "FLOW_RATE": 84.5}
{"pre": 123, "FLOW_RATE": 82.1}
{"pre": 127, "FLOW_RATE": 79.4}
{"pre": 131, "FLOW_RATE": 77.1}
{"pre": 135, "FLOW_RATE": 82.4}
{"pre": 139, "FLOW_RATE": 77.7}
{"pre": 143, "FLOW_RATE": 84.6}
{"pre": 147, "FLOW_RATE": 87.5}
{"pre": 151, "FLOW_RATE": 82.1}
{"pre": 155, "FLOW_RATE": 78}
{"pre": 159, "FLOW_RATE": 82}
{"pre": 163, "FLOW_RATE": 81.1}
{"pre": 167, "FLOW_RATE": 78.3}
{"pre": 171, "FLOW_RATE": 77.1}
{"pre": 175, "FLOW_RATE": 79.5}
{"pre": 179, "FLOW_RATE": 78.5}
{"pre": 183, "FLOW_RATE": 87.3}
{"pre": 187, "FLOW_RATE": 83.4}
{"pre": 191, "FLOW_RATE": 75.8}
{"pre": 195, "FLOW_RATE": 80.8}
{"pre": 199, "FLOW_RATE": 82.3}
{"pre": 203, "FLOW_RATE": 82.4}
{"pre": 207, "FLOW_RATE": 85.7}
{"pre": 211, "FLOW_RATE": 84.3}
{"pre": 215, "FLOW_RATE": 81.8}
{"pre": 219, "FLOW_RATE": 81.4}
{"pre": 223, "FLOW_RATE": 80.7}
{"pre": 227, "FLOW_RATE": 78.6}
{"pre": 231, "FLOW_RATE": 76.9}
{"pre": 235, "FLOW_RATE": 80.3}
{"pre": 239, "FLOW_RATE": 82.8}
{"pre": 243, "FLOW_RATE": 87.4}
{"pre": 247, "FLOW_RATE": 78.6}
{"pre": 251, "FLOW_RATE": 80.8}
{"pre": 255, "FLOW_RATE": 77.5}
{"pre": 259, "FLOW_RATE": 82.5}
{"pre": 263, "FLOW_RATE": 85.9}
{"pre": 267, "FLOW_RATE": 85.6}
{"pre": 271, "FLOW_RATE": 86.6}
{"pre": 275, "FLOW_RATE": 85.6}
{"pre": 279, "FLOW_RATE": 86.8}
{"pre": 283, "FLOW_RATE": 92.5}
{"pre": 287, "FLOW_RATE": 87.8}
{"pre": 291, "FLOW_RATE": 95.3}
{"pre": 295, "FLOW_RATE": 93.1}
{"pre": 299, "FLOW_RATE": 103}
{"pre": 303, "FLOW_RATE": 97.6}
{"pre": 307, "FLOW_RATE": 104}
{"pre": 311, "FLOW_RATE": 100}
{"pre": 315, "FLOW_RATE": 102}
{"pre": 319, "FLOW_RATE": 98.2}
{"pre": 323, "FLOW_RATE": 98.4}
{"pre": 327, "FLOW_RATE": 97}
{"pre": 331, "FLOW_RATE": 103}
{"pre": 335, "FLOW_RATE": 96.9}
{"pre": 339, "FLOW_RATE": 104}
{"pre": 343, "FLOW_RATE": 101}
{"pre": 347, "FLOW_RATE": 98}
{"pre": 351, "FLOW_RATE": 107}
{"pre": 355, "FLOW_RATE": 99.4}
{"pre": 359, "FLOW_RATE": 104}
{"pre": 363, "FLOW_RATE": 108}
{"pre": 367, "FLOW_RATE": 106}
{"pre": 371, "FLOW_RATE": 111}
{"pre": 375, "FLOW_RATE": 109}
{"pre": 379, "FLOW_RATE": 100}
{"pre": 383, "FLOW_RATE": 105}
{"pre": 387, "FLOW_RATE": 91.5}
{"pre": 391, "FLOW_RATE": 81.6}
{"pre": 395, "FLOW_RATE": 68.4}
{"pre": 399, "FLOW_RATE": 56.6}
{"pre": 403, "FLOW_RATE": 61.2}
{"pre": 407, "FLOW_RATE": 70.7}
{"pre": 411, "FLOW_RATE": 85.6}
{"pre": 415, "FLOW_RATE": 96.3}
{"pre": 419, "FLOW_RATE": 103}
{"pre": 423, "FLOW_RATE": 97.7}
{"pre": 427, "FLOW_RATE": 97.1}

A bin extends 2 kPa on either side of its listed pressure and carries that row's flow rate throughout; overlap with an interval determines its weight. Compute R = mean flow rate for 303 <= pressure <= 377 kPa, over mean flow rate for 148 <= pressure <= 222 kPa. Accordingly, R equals 1.26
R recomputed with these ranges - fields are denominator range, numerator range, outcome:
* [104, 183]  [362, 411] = 1.08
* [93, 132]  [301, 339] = 1.20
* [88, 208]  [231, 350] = 1.12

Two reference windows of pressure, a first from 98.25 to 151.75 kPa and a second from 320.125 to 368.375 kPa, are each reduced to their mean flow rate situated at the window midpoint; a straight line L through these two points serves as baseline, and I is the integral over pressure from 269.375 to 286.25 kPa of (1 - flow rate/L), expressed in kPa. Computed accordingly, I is 1.4 kPa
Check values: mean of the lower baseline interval 83.1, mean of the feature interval 87.9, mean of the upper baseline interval 102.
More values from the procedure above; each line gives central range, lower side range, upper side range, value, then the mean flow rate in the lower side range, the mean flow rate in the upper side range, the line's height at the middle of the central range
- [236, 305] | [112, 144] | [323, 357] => 5.14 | 81.8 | 101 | 94.5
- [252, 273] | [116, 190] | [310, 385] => 2.20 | 81.2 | 103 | 93.2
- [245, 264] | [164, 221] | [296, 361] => 1.98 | 81.3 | 101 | 90.2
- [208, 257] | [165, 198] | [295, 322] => 3.94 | 80.2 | 100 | 88.2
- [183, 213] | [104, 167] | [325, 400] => 1.47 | 82.5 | 97.8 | 86.7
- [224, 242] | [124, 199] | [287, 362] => 1.82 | 80.8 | 99.9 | 89.1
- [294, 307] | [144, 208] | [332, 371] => -0.32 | 81.3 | 103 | 96.8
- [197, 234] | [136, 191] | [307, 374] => 2.45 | 81.1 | 102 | 87.3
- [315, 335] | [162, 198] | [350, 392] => -0.44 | 80.2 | 102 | 97.1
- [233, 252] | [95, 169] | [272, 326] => 1.89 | 82.4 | 95.6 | 91.1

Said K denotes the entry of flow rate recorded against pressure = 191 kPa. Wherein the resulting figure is 75.8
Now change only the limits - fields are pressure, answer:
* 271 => 86.6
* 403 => 61.2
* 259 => 82.5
